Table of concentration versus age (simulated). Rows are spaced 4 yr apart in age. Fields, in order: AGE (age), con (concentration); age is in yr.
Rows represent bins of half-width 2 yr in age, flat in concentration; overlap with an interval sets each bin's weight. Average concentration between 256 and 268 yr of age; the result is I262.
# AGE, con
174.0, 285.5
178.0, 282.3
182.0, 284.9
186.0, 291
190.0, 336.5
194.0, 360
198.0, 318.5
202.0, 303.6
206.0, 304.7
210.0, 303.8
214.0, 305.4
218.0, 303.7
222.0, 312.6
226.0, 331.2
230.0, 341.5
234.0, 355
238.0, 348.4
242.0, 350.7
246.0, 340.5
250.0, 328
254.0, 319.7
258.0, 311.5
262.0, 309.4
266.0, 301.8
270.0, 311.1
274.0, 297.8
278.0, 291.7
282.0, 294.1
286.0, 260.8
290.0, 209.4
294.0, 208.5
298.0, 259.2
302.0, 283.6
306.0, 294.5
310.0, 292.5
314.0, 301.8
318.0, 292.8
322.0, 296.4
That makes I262 308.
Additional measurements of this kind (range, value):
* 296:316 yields 286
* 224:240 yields 344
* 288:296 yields 209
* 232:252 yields 345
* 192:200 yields 339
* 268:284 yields 299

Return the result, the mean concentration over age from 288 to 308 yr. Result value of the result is 251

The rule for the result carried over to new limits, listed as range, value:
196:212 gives 308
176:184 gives 284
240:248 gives 346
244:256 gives 329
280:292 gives 255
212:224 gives 307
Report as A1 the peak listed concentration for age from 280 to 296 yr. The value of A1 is 294.1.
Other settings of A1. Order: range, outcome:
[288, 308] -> 294.5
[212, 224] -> 312.6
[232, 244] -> 355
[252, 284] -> 319.7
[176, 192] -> 336.5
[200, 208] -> 304.7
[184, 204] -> 360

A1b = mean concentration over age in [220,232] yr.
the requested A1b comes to 328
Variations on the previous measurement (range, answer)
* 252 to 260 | 316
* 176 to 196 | 311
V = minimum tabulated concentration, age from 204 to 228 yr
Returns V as 303.7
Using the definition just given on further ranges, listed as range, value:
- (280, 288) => 260.8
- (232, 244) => 348.4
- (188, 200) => 318.5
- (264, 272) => 301.8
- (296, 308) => 259.2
